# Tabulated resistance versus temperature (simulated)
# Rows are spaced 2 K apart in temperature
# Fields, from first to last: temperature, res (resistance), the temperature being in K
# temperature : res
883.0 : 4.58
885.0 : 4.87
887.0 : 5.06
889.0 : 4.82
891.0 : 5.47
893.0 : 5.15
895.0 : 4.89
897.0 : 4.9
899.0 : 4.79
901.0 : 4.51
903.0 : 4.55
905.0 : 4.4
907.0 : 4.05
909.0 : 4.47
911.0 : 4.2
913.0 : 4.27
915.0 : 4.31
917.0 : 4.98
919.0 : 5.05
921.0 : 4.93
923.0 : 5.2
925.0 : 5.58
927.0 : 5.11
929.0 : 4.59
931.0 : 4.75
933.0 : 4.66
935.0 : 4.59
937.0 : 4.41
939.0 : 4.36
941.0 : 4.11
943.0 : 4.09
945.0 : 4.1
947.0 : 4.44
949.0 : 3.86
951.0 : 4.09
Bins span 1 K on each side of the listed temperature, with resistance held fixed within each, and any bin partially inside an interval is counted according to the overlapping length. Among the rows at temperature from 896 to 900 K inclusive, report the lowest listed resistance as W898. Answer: 4.79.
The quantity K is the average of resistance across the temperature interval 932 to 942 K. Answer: 4.43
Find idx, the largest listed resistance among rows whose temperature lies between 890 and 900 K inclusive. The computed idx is 5.47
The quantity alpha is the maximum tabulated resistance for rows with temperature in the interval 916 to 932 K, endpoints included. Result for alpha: 5.58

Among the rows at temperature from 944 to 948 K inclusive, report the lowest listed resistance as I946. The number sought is 4.1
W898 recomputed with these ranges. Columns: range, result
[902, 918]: 4.05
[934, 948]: 4.09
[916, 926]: 4.93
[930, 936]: 4.59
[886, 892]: 4.82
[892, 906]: 4.4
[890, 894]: 5.15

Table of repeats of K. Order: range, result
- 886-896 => 5.08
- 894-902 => 4.77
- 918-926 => 5.19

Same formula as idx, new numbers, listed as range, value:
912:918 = 4.98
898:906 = 4.79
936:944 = 4.41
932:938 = 4.66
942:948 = 4.44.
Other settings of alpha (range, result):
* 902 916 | 4.55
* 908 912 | 4.47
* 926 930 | 5.11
